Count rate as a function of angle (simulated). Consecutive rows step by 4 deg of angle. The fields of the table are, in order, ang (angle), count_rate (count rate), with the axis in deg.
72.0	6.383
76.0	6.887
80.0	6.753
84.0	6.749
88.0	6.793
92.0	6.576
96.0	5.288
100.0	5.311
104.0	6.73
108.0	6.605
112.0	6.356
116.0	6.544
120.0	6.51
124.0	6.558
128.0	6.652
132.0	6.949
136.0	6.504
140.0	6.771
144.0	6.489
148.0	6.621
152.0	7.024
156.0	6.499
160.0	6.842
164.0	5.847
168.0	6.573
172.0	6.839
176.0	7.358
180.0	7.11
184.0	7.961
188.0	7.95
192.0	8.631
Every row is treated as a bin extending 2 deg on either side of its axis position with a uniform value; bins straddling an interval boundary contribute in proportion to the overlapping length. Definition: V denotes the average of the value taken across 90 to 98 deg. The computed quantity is 5.93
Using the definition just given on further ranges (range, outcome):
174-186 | 7.48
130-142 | 6.74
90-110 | 6.1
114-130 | 6.57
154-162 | 6.67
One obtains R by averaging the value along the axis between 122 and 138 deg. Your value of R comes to 6.67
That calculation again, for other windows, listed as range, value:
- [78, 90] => 6.76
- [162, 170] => 6.21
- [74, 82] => 6.82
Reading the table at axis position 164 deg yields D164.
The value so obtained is 5.847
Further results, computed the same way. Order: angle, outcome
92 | 6.576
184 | 7.961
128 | 6.652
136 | 6.504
